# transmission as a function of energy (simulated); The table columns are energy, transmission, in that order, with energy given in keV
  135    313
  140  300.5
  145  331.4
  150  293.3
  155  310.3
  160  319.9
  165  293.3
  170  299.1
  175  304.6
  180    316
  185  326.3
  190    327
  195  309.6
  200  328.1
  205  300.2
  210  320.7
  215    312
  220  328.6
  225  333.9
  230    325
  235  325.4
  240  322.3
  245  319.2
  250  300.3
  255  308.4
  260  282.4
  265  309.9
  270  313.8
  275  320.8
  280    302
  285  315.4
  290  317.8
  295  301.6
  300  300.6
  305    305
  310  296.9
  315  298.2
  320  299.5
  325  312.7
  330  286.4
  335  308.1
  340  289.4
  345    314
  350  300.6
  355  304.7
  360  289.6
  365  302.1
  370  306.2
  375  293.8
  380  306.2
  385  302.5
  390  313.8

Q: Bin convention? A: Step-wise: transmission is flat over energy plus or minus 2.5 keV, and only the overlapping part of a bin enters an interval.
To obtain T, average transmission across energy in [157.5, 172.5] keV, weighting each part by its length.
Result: 304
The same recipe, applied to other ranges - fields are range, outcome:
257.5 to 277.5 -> 307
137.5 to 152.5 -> 308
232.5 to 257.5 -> 315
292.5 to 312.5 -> 301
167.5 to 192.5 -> 315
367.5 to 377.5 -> 300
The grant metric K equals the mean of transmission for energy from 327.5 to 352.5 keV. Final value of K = 300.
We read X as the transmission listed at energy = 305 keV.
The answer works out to 305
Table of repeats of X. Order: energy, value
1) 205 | 300.2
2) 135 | 313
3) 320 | 299.5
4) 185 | 326.3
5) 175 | 304.6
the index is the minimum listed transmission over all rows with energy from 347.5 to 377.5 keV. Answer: 289.6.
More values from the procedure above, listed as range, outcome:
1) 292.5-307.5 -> 300.6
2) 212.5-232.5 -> 312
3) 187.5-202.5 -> 309.6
